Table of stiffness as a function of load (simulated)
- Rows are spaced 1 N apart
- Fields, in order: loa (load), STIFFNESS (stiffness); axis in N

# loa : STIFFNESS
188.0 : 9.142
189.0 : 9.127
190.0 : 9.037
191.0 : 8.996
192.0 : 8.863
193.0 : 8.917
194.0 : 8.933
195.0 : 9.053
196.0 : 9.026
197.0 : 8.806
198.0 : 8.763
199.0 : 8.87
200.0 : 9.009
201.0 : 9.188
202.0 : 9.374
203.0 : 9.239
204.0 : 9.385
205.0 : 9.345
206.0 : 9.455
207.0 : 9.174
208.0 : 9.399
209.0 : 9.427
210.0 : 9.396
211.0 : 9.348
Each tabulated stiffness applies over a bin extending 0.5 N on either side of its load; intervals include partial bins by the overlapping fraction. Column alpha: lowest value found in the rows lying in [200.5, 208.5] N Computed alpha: 9.174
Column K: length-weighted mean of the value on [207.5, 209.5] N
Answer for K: 9.41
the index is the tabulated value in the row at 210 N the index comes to 9.396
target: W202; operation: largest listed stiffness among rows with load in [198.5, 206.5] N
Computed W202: 9.455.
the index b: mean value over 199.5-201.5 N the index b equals 9.1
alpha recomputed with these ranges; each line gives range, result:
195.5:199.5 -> 8.763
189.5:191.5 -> 8.996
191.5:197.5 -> 8.806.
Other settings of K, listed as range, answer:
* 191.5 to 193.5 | 8.89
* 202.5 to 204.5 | 9.31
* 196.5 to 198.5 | 8.78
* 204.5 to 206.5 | 9.4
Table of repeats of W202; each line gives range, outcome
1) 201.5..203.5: 9.374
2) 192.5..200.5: 9.053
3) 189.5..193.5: 9.037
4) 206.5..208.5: 9.399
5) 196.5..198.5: 8.806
